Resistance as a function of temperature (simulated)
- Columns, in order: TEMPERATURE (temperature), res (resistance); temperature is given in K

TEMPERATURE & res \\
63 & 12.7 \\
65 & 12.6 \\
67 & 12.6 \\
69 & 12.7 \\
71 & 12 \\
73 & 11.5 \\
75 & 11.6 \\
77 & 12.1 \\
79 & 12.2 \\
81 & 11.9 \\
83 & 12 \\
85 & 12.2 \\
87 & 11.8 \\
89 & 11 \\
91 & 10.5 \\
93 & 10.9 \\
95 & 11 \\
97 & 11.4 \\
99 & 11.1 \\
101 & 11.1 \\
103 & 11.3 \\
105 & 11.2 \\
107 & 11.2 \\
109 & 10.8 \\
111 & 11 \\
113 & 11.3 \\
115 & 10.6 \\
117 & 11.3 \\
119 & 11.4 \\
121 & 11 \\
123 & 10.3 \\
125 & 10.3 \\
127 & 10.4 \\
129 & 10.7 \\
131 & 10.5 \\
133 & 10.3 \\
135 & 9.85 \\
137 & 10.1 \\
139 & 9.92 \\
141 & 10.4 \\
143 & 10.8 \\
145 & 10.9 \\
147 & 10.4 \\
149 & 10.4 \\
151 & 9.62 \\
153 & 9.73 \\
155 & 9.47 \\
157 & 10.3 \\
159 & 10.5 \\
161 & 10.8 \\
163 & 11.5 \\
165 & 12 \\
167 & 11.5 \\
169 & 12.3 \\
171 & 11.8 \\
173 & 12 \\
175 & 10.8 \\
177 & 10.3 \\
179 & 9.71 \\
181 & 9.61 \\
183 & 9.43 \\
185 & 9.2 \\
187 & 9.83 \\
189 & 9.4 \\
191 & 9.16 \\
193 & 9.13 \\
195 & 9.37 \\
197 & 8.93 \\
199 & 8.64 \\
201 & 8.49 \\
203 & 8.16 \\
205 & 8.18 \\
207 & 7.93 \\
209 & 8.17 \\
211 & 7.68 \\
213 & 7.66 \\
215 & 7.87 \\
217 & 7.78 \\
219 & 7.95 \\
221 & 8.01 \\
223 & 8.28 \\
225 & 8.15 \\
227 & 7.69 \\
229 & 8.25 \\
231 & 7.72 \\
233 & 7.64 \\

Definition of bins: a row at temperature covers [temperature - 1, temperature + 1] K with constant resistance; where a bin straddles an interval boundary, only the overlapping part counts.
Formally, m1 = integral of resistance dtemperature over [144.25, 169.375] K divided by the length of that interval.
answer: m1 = 10.7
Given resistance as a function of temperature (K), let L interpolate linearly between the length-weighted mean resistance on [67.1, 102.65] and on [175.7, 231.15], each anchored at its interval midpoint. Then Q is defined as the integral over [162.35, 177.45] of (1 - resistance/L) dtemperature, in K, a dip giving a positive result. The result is -3.35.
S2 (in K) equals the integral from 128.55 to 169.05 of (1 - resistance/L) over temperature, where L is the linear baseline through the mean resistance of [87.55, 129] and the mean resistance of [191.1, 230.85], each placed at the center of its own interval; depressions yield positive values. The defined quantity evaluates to -2.73 K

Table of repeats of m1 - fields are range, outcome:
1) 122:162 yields 10.3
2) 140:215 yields 9.82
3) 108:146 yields 10.6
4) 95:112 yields 11.1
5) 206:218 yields 7.85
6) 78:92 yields 11.7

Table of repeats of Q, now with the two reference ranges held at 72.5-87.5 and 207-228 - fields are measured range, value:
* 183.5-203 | -1.02 K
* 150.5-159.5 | -0.15 K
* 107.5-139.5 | 0.10 K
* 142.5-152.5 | -0.41 K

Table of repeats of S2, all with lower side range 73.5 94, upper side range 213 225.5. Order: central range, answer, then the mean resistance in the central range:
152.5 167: -1.7 K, 10.7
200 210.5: 0.2 K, 8.16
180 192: -0.8 K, 9.44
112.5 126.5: -0.3 K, 10.9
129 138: 0.0 K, 10.2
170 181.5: -2.0 K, 10.8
